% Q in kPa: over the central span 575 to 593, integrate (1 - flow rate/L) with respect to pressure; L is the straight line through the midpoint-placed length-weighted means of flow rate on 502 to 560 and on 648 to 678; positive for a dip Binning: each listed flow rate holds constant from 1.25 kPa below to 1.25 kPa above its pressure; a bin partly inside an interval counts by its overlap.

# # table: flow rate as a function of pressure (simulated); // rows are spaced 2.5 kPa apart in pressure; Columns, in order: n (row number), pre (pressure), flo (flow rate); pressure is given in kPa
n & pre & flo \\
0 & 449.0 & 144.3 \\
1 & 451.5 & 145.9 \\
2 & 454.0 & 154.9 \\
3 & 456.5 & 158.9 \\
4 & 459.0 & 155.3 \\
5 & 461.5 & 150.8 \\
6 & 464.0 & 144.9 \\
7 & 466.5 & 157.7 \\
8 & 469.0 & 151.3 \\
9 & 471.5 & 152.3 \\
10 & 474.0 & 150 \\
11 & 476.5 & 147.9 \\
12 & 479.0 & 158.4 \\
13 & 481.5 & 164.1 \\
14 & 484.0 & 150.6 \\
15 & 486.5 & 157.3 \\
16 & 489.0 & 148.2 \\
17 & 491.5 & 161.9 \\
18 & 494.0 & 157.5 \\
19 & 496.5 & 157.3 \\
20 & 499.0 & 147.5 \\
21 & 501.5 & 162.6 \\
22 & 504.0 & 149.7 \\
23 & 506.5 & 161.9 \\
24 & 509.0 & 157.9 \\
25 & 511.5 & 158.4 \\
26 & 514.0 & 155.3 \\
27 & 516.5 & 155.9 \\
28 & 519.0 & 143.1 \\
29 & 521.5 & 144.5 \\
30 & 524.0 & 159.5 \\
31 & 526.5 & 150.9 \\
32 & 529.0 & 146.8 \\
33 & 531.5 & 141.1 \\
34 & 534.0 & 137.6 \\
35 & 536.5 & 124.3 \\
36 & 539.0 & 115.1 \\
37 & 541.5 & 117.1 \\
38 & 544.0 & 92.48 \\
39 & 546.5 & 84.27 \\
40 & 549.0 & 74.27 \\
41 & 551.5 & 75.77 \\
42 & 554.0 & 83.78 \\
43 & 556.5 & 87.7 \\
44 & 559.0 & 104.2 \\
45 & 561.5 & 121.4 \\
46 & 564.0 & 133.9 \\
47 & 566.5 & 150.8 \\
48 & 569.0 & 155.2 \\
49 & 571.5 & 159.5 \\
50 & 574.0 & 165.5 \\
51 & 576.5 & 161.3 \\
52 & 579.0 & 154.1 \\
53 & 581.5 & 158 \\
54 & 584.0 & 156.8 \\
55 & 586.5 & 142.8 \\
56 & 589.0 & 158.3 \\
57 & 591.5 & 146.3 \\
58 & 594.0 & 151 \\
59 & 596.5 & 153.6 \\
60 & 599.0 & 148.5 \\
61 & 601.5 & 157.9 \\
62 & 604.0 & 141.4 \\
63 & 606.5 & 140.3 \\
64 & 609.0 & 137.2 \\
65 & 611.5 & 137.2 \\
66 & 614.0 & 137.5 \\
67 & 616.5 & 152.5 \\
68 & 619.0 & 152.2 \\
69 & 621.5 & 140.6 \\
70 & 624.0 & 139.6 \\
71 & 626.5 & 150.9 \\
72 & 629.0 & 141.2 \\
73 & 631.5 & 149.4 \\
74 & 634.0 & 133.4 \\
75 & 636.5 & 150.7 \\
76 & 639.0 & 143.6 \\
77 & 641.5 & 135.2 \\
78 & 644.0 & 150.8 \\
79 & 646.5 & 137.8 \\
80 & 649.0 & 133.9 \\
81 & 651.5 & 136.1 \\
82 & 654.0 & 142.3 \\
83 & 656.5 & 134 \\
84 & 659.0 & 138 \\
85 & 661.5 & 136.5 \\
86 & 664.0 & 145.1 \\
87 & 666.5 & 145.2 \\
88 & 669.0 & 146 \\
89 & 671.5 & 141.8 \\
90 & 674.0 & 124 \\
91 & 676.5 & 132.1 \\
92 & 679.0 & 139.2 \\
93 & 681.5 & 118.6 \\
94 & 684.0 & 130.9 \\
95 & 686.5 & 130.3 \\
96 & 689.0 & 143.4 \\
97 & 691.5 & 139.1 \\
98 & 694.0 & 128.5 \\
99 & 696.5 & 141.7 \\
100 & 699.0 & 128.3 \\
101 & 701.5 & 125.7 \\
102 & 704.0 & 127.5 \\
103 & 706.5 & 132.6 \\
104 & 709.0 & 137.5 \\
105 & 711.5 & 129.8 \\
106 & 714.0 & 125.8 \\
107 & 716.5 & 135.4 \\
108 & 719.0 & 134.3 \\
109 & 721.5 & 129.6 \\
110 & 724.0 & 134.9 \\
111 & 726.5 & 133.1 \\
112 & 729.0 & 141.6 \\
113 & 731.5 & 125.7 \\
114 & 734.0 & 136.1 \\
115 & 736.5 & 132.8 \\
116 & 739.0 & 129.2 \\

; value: -3.1 kPa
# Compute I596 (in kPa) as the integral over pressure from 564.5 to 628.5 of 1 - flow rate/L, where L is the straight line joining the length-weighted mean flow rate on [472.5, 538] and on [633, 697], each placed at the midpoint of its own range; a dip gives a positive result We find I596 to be -2.7 kPa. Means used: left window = 152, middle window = 150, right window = 138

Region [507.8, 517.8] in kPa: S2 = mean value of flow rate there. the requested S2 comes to 157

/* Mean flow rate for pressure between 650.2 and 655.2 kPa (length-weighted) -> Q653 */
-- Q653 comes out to 139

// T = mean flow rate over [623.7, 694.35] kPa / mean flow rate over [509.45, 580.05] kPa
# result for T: 1.06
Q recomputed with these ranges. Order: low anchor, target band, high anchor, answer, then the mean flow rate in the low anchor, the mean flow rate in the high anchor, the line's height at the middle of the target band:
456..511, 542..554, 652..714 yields 5.2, 155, 135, 148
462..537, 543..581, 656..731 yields 6.5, 152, 134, 146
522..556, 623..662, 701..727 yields -5.0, 116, 132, 125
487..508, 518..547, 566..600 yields 4.6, 156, 155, 155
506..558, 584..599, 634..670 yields -1.9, 126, 141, 134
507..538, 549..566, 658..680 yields 5.2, 148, 139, 146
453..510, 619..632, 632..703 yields -0.4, 155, 137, 141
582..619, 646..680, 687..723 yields 0.2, 148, 133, 139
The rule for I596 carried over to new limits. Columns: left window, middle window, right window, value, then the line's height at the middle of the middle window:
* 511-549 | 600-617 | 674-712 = -1.38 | 132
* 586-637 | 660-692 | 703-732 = 0.34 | 138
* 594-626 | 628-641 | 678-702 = -0.17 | 141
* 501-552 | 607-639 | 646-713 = -2.09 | 135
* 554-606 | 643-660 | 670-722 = -0.26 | 137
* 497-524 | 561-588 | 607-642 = -0.71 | 148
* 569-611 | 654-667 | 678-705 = -0.15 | 138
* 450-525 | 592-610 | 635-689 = -0.47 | 143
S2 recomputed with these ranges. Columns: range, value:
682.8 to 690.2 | 135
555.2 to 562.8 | 104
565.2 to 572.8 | 155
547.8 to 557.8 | 80.5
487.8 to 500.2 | 155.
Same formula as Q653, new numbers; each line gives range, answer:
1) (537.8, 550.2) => 96.7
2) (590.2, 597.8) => 150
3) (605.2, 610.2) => 139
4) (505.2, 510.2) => 160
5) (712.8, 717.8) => 131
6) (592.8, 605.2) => 151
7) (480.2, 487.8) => 157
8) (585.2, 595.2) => 150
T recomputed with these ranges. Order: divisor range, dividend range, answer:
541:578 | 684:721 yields 1.12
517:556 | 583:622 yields 1.23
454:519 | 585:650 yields 0.94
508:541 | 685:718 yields 0.92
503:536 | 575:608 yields 1.01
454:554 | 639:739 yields 0.95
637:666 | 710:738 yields 0.95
